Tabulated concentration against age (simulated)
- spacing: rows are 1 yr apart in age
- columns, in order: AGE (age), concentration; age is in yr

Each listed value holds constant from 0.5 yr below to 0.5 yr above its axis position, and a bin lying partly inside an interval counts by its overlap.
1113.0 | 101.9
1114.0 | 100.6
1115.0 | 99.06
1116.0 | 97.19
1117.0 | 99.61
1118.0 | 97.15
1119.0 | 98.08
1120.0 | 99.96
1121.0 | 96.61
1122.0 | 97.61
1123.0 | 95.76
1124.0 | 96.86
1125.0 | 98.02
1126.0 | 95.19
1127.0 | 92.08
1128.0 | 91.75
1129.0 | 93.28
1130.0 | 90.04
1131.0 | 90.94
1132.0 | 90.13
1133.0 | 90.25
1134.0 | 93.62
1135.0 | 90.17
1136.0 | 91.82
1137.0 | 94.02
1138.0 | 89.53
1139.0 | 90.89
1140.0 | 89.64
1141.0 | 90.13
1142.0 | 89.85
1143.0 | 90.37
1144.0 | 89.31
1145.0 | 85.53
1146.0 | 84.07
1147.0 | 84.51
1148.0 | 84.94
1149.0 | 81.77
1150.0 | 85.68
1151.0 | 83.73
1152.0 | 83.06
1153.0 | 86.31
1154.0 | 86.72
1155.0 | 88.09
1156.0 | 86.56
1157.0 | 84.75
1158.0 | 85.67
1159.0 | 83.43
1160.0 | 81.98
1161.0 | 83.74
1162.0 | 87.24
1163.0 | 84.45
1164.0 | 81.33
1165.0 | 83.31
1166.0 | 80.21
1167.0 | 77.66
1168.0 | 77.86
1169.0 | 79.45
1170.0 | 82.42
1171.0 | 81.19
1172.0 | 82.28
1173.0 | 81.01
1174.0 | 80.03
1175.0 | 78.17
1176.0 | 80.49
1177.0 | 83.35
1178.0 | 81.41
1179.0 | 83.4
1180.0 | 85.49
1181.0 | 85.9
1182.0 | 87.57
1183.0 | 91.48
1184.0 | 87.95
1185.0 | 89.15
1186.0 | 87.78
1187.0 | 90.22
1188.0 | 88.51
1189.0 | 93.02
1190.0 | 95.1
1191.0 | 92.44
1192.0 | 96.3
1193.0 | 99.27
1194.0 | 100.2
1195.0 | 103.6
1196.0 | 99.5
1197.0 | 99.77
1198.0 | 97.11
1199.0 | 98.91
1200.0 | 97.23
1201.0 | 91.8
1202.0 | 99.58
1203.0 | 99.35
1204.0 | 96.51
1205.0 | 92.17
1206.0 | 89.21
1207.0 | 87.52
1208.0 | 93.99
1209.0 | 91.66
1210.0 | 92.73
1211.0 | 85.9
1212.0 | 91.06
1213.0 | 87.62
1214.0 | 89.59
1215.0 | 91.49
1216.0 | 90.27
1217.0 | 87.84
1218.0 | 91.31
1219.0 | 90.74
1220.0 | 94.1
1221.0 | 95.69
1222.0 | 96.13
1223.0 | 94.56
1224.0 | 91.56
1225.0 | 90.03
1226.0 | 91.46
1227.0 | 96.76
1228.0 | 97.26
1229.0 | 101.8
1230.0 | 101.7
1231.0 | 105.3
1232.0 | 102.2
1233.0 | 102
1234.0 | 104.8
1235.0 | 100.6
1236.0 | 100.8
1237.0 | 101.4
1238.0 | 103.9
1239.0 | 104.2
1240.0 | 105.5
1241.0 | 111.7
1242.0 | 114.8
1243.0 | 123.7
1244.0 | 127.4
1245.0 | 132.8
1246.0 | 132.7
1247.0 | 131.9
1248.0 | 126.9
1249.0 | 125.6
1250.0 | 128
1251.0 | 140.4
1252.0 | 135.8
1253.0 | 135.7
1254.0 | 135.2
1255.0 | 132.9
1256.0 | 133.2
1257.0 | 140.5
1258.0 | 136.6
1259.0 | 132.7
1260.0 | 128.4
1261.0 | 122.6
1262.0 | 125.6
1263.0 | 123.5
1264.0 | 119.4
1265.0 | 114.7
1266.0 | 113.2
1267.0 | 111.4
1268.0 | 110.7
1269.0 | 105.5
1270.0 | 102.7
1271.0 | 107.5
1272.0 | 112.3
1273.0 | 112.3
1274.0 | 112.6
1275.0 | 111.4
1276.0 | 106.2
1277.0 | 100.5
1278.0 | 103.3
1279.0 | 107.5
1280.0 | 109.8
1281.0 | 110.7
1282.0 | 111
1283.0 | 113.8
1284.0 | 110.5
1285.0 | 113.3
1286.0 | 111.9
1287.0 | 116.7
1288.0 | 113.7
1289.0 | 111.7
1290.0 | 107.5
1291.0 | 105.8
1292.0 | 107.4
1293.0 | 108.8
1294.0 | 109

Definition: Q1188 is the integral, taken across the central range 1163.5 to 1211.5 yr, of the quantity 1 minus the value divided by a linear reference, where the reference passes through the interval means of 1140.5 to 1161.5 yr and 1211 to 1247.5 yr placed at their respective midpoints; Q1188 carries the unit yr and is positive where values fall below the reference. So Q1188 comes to 2.2 yr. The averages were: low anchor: 85.7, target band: 89.2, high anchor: 102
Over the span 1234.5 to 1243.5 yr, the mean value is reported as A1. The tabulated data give 107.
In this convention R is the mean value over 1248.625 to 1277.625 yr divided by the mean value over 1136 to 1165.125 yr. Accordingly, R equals 1.40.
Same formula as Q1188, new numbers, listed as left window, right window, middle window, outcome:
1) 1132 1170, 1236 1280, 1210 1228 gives 2.6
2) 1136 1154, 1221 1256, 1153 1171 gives 1.7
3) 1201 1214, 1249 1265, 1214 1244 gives 2.5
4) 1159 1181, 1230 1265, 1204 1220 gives 1.9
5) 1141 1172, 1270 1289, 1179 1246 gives -0.7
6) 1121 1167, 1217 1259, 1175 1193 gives 1.9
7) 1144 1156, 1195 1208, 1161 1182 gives 1.8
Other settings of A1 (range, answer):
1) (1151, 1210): 88.3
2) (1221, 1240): 99.3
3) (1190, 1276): 107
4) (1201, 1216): 92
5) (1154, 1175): 82.6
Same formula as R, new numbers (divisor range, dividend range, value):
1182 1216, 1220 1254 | 1.19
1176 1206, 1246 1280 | 1.30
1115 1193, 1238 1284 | 1.35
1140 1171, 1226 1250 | 1.31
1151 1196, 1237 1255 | 1.44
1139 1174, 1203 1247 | 1.18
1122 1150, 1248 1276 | 1.35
